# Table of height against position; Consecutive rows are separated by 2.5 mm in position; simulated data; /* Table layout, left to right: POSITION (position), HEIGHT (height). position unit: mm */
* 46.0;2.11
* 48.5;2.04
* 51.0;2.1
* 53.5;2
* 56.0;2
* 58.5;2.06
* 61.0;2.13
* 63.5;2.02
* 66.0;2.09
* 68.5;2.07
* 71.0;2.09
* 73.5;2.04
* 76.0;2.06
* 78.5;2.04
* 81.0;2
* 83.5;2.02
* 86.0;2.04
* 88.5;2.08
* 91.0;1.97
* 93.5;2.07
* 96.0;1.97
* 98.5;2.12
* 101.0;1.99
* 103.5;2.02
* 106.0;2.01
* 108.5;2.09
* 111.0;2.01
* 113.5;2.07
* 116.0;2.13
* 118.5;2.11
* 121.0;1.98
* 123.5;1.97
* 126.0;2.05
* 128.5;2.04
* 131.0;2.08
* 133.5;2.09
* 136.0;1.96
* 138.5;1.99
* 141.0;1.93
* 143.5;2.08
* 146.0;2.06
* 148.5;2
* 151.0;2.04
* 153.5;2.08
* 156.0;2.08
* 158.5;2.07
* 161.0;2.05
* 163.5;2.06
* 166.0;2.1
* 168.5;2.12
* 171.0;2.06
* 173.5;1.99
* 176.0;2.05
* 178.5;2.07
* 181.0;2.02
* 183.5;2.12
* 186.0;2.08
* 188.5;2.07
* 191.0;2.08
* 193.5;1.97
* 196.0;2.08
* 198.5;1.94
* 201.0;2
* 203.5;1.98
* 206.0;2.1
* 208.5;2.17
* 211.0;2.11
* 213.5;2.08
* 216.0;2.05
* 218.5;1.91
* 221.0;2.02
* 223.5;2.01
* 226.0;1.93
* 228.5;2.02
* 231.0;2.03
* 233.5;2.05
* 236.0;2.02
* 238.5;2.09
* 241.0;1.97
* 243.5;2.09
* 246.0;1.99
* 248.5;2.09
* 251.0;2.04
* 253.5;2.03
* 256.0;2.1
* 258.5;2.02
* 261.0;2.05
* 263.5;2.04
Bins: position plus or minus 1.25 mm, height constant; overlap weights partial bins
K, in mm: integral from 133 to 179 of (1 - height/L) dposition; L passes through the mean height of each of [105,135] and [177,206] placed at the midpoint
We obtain 0.0 mm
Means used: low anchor 2.05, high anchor 2.04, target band 2.05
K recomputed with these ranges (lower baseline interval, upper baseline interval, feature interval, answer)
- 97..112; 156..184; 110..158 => 0.2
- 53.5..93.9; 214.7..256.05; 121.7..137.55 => 0.1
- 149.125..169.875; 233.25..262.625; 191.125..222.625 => 0.3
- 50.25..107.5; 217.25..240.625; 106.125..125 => -0.1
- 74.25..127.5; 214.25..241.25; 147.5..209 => -1.0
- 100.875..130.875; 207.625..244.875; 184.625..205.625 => 0.1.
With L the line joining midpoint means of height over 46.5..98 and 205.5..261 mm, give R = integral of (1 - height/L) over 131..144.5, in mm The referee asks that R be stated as 0.2 mm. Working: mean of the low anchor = 2.05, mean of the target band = 2.02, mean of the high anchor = 2.04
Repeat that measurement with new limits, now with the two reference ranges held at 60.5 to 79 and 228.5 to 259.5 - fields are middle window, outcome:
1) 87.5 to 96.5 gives 0.16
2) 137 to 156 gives 0.25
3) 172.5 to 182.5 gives 0.08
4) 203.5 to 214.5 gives -0.29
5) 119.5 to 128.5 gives 0.22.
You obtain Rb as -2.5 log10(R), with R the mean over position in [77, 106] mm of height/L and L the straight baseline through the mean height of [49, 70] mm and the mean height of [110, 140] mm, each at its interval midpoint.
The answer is 0.011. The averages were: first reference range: 2.06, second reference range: 2.04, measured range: 2.03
